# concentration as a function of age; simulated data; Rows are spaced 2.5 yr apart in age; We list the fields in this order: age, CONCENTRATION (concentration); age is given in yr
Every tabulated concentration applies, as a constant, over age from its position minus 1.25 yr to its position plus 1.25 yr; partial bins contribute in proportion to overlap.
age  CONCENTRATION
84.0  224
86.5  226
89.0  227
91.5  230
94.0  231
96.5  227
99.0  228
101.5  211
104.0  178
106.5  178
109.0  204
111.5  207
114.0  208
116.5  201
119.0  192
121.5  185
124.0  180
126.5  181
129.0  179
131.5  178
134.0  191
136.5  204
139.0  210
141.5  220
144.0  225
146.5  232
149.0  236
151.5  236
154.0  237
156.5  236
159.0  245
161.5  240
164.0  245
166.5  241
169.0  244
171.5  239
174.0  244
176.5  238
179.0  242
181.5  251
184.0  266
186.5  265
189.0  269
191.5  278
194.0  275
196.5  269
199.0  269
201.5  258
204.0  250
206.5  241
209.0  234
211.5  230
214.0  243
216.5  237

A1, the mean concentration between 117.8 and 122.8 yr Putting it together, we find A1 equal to 188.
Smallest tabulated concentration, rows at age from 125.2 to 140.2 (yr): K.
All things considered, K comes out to 178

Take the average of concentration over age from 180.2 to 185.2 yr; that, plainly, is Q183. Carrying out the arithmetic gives 258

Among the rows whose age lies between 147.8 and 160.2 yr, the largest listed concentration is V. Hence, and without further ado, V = 245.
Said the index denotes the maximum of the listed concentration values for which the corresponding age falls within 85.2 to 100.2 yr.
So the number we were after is 231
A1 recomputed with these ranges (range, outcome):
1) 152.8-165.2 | 241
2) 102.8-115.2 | 195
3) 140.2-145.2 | 222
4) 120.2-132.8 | 181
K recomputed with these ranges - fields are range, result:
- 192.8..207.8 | 241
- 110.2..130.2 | 179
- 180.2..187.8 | 251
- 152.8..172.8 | 236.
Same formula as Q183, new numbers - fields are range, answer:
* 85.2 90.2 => 226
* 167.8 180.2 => 241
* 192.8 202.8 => 268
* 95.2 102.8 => 222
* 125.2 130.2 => 180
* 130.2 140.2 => 196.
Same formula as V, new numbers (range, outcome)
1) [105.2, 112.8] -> 207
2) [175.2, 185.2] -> 266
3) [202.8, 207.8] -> 250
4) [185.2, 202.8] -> 278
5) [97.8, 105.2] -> 228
